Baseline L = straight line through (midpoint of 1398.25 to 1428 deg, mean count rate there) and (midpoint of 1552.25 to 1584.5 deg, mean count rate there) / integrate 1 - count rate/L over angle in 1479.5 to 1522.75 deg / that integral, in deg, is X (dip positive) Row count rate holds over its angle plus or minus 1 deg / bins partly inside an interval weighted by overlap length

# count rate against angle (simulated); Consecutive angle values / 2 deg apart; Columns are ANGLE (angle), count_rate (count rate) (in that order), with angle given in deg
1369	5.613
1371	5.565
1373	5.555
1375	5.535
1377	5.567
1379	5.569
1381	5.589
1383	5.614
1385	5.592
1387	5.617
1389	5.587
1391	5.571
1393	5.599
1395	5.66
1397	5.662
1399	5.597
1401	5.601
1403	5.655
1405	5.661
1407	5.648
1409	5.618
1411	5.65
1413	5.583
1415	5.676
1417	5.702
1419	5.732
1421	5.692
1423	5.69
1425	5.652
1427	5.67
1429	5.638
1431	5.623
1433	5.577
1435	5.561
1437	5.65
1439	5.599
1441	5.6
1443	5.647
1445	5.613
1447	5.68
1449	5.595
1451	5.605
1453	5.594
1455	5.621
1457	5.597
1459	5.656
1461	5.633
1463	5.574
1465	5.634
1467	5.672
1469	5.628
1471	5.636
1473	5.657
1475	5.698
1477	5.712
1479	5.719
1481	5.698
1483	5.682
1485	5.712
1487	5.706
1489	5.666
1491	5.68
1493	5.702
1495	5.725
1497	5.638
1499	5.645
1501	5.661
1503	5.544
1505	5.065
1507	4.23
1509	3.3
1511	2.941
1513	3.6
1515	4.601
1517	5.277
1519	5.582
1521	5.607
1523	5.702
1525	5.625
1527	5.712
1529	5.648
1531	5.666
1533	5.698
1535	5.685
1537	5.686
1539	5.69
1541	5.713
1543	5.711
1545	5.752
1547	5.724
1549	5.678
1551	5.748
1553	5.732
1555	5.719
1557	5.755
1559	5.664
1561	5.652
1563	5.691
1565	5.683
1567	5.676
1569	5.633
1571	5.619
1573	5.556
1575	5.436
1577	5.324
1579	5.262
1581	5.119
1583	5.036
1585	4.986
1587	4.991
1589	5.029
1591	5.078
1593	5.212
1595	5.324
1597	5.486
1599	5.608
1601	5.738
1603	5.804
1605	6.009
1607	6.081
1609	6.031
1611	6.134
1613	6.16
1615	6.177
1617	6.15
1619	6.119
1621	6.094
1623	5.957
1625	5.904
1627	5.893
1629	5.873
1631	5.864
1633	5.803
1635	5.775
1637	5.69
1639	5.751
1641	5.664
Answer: 3.2 deg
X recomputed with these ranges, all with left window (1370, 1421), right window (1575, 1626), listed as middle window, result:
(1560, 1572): -0.07 deg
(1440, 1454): 0.00 deg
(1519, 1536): -0.12 deg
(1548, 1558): -0.18 deg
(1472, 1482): -0.13 deg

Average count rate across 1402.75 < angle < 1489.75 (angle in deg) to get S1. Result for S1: 5.65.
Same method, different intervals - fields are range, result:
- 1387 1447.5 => 5.64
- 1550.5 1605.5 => 5.48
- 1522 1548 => 5.69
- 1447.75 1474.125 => 5.62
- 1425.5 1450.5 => 5.62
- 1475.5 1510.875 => 5.36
